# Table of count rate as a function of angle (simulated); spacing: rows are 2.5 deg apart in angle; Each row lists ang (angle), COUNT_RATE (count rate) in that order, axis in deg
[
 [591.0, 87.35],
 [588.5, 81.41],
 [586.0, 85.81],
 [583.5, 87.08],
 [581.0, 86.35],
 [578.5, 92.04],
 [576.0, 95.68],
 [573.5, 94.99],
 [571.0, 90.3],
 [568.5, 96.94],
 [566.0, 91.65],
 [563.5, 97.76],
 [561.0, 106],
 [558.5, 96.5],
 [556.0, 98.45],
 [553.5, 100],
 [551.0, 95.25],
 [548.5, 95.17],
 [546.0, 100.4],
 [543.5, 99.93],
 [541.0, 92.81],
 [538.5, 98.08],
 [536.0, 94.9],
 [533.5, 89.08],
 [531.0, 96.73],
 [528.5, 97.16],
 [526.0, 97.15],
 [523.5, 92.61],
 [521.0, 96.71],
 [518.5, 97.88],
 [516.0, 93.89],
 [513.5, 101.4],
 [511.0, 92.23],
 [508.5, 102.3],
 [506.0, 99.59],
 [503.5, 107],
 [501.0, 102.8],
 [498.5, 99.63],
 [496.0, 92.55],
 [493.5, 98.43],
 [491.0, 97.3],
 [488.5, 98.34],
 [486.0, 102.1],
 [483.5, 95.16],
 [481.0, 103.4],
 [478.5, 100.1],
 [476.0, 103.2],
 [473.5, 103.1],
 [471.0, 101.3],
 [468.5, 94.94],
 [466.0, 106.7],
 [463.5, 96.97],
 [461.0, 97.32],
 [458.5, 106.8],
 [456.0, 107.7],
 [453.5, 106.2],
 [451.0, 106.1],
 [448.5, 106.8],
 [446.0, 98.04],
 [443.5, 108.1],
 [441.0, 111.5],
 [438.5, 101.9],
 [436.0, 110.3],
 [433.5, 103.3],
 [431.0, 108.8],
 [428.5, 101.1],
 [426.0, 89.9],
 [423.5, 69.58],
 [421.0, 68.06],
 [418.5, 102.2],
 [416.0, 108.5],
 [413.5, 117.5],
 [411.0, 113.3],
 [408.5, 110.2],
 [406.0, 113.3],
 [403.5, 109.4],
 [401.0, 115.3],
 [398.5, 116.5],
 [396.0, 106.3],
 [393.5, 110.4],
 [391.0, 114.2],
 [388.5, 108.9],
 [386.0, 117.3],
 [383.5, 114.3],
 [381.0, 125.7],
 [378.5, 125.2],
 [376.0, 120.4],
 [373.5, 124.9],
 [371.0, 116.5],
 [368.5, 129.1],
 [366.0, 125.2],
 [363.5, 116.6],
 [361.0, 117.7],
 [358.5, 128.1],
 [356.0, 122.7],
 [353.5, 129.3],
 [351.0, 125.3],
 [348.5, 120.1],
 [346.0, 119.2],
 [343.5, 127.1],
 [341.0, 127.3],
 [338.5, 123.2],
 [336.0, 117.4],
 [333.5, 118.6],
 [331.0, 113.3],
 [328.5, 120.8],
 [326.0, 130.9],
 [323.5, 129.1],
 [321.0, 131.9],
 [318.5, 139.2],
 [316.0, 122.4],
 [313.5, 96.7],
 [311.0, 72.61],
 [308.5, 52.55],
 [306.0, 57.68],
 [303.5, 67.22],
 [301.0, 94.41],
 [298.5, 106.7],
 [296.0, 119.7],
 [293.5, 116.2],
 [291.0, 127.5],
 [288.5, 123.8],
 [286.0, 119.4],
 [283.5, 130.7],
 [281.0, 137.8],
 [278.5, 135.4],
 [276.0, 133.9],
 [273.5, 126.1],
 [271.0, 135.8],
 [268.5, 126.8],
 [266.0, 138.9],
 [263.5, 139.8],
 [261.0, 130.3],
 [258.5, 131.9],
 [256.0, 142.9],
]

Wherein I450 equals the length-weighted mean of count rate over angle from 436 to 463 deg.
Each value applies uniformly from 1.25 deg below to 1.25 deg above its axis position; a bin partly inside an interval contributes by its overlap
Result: 105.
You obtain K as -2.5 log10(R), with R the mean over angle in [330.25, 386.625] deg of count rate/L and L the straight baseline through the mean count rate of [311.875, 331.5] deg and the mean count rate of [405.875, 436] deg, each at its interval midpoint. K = -0.07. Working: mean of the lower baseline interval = 122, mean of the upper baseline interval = 100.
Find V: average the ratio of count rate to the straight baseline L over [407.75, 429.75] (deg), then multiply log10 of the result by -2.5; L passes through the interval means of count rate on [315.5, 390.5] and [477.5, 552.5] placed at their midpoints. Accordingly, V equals 0.16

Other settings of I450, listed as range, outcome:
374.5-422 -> 112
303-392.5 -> 116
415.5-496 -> 100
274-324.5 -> 111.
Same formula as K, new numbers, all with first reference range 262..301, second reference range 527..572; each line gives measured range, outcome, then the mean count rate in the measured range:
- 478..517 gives 0.04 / 99.2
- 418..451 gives 0.11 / 98.6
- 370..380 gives -0.05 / 122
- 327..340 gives 0.02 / 119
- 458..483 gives 0.05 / 101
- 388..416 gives 0.01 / 112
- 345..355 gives -0.04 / 124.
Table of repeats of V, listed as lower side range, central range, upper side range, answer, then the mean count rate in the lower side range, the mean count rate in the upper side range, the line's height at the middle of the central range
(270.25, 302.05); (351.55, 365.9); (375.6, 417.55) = -0.05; 124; 114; 118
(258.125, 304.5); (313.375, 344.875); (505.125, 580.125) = -0.05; 123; 96.4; 118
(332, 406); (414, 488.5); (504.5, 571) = 0.08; 120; 96.9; 109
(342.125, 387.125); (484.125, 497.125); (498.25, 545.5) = 0.05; 123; 97.5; 102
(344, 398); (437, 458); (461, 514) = 0.01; 120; 99.8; 107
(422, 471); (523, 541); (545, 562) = 0.05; 102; 98.7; 99.3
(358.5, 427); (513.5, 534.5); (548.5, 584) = 0.04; 112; 95.1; 99.2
